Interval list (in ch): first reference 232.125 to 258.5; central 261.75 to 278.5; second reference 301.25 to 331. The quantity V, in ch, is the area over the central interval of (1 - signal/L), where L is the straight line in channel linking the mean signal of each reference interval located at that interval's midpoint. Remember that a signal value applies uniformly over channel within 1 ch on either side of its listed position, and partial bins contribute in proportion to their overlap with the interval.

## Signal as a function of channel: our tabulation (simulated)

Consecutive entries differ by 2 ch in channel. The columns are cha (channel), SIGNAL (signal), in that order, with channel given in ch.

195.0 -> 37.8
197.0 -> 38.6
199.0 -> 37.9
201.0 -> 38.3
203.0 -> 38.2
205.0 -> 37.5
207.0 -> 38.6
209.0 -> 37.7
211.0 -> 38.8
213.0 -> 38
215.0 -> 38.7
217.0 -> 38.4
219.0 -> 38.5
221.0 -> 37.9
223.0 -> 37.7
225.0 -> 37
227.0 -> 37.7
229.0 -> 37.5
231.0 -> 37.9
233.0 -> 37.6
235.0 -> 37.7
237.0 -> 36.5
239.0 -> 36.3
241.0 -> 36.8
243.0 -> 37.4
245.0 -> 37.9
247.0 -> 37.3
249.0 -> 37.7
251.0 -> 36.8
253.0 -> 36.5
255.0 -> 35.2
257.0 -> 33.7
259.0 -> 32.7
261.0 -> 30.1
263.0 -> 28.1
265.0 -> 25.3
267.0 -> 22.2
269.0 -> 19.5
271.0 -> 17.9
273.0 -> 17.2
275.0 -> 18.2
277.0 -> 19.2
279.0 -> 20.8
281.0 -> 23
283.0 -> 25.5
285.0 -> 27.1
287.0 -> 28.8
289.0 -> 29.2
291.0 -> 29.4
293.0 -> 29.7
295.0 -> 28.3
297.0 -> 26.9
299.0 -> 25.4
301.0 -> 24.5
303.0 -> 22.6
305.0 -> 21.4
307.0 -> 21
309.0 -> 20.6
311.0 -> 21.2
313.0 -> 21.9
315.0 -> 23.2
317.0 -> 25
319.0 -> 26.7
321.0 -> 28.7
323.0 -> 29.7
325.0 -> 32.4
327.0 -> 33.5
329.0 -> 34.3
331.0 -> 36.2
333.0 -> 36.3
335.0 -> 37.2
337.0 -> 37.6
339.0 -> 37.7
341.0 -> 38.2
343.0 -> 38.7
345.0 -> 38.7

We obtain 6.1 ch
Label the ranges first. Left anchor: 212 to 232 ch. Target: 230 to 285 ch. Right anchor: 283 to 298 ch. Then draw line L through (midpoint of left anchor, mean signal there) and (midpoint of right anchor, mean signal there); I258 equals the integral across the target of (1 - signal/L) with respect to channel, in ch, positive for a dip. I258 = 5.2 ch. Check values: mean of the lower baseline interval 37.9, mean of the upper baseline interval 28.3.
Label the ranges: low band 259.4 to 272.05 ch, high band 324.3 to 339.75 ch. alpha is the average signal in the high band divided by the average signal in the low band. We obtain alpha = 1.5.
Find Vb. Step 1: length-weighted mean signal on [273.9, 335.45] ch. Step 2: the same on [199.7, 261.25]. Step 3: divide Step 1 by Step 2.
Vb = 0.72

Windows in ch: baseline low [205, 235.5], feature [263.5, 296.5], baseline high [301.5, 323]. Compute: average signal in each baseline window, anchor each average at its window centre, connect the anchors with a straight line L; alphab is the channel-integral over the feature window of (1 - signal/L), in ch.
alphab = 5.11 ch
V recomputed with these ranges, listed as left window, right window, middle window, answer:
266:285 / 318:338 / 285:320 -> 2.15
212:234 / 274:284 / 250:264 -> -2.71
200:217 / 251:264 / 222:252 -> -1.82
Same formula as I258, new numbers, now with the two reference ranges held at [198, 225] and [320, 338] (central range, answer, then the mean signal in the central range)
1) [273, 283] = 4.3 ch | 20.5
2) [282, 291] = 1.9 ch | 27.8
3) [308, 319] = 3.7 ch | 22.8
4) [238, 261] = 0.5 ch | 35.9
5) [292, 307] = 4.2 ch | 25.2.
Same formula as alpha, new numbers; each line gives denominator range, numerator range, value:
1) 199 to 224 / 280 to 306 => 0.69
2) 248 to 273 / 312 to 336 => 1.04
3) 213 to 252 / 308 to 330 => 0.72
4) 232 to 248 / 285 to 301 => 0.75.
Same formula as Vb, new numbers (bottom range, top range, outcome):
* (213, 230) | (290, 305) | 0.69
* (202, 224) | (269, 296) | 0.63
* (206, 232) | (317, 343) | 0.89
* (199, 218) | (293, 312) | 0.62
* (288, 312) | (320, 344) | 1.40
